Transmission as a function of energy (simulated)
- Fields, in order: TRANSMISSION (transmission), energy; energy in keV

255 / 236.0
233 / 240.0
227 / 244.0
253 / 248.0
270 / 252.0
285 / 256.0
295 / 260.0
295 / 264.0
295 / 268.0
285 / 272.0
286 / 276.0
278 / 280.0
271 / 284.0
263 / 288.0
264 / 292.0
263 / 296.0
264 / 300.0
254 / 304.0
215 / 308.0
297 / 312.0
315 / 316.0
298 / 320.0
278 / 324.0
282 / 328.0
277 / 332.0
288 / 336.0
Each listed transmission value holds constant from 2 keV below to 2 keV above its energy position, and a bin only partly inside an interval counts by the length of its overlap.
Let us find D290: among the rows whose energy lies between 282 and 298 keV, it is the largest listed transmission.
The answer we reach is 271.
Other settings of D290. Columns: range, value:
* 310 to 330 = 315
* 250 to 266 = 295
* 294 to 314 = 297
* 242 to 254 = 270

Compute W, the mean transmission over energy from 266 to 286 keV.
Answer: 283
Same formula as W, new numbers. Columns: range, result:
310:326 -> 297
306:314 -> 256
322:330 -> 280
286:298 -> 263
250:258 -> 278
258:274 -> 292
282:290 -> 267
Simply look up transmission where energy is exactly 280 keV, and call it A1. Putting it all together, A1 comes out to 278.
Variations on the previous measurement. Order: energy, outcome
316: 315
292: 264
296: 263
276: 286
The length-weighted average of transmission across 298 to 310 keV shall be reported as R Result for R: 244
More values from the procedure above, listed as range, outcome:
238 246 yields 230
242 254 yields 250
